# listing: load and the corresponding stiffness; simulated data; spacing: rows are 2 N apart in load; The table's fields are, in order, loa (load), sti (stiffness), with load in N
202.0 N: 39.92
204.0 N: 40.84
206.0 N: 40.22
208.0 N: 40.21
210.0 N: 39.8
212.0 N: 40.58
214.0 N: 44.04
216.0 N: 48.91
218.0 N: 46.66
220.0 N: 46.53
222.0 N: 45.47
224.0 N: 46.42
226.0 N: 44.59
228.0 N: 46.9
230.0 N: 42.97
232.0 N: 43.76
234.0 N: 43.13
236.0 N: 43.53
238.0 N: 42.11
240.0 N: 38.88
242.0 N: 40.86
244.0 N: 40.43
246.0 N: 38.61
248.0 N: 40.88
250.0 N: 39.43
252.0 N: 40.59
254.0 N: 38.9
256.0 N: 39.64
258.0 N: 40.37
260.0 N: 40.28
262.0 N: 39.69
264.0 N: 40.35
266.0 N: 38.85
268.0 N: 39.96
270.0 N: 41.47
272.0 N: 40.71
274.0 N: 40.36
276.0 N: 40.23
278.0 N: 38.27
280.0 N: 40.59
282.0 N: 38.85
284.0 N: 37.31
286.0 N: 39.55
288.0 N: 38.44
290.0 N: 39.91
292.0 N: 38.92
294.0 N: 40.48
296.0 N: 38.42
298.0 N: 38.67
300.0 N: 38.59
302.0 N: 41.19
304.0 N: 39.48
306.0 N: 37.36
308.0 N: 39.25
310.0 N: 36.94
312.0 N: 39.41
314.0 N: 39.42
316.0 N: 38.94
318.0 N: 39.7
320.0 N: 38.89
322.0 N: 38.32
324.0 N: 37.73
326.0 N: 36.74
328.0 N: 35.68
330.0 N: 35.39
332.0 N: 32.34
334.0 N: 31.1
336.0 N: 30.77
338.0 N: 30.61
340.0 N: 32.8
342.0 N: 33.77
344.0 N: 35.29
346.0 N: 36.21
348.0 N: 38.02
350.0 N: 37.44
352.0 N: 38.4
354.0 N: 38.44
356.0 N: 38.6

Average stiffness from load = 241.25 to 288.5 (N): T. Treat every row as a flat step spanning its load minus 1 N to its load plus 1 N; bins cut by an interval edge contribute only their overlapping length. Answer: 39.8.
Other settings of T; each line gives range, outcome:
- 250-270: 39.9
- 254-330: 39.1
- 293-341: 37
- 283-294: 39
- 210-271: 42.1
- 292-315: 39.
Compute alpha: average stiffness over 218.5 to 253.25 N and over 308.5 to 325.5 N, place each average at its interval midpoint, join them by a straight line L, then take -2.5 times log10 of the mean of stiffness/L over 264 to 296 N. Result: 0.024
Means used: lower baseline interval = 42.7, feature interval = 39.6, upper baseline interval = 38.6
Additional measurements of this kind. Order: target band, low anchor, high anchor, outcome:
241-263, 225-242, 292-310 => 0.05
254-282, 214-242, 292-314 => 0.04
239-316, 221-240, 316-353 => 0.02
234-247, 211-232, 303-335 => 0.07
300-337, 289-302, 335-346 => -0.03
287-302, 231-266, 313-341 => -0.04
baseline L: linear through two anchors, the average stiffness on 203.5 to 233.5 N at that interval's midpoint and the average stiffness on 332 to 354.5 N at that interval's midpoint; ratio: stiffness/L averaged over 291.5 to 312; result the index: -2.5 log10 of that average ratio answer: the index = -0.04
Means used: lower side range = 43.9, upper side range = 34.6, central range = 39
